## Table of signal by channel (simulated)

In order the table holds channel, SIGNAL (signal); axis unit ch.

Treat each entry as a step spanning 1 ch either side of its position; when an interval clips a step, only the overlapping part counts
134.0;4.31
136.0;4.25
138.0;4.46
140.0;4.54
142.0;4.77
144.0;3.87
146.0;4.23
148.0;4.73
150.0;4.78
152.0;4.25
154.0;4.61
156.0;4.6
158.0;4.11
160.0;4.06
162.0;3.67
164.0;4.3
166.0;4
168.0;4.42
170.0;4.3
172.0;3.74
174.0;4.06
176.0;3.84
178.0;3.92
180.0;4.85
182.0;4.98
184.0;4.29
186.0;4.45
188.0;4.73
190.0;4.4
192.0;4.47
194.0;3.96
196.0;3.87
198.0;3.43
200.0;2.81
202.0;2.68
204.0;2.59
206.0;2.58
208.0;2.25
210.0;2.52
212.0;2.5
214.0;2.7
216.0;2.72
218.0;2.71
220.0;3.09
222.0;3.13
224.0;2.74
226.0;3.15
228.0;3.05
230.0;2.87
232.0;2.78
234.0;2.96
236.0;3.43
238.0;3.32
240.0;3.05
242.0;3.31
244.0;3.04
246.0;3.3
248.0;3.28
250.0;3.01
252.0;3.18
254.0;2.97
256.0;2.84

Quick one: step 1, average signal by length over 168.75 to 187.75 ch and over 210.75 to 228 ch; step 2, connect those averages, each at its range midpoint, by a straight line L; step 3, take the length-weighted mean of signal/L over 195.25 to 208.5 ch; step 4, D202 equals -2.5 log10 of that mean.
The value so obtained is 0.20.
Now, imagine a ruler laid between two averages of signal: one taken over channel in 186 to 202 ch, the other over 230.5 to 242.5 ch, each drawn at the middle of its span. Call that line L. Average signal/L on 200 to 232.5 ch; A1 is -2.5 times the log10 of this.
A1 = 0.25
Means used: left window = 3.9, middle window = 2.76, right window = 3.12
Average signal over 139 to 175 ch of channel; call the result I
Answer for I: 4.28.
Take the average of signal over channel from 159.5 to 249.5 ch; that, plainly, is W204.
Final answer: 3.47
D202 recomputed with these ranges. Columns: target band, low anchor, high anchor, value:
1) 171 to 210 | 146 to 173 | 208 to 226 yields -0.08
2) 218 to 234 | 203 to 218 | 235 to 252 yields -0.03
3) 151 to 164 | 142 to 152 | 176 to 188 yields 0.05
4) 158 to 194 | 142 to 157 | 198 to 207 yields -0.19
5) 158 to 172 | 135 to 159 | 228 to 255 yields 0.02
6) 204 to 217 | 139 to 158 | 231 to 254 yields 0.37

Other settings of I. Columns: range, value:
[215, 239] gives 3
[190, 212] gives 3.15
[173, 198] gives 4.28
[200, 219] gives 2.6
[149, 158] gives 4.51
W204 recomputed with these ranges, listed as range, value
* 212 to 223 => 2.84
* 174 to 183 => 4.36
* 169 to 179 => 3.97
